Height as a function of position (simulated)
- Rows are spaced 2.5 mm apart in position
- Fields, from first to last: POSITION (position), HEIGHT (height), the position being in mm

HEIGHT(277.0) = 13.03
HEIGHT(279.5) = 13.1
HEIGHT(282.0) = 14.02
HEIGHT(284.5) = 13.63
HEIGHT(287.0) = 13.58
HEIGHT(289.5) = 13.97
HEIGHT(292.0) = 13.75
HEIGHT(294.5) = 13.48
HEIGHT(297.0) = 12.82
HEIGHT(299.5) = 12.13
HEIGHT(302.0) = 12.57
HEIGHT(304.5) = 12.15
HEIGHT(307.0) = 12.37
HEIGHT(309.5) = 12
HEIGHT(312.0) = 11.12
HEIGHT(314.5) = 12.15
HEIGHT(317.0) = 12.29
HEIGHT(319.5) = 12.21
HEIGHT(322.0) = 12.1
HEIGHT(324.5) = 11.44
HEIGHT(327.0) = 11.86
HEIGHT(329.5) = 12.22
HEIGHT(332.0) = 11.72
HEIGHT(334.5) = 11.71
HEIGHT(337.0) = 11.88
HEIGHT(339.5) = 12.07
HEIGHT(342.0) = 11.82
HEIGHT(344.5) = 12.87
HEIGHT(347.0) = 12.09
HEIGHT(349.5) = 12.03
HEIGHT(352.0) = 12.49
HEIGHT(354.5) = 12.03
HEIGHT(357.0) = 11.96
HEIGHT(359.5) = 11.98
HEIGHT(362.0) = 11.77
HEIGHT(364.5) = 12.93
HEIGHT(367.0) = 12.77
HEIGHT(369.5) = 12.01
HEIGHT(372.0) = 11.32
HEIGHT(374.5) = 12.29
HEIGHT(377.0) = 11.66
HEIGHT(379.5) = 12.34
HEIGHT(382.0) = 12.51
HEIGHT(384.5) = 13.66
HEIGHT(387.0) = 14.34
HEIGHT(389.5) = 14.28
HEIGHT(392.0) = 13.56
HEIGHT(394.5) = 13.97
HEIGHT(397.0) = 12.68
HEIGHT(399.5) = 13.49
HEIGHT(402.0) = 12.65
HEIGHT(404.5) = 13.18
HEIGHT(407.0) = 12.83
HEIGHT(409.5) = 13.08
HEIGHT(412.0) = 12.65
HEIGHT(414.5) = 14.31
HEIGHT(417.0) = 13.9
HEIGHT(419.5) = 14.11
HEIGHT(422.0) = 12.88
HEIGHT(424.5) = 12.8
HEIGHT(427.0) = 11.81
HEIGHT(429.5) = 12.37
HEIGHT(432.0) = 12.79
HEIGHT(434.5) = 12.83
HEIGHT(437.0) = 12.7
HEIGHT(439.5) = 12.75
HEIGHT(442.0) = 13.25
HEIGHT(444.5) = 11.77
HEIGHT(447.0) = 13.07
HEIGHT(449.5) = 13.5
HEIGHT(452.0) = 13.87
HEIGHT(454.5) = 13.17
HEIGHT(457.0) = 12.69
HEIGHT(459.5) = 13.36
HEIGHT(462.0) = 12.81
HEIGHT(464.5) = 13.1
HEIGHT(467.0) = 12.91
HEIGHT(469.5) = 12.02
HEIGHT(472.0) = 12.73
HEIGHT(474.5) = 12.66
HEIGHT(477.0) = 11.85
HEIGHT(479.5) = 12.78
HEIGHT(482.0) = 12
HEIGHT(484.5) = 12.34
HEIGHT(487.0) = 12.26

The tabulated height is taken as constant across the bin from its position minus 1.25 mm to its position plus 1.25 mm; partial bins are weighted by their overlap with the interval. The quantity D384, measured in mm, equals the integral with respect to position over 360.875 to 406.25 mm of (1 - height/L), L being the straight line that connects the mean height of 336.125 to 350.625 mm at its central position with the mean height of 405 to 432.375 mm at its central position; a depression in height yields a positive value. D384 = -0.8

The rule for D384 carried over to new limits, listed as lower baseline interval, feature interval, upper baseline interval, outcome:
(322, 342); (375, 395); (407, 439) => -1.1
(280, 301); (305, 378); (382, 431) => 7.1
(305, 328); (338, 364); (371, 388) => 0.4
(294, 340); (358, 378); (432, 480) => 0.4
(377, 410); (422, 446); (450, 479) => 0.8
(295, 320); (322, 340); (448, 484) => 0.7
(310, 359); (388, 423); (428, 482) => -2.7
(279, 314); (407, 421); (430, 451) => -0.8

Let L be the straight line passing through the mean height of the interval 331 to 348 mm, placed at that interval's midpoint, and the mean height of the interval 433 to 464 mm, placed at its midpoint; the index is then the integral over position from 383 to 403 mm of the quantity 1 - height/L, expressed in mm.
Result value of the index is -1.7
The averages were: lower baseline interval 12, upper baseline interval 13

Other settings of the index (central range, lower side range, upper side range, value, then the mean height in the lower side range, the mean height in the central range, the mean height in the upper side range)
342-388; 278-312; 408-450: 2.1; 13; 12.4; 13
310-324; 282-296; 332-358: 1.0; 13.7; 11.9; 12.1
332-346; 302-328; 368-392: 0.3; 12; 12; 12.8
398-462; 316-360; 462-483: -3.4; 12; 13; 12.5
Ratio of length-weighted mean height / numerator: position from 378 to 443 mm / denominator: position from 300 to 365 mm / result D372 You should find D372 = 1.09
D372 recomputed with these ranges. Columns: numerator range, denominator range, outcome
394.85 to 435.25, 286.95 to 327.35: 1.05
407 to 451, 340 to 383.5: 1.07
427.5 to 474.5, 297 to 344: 1.07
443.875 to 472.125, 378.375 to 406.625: 0.97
